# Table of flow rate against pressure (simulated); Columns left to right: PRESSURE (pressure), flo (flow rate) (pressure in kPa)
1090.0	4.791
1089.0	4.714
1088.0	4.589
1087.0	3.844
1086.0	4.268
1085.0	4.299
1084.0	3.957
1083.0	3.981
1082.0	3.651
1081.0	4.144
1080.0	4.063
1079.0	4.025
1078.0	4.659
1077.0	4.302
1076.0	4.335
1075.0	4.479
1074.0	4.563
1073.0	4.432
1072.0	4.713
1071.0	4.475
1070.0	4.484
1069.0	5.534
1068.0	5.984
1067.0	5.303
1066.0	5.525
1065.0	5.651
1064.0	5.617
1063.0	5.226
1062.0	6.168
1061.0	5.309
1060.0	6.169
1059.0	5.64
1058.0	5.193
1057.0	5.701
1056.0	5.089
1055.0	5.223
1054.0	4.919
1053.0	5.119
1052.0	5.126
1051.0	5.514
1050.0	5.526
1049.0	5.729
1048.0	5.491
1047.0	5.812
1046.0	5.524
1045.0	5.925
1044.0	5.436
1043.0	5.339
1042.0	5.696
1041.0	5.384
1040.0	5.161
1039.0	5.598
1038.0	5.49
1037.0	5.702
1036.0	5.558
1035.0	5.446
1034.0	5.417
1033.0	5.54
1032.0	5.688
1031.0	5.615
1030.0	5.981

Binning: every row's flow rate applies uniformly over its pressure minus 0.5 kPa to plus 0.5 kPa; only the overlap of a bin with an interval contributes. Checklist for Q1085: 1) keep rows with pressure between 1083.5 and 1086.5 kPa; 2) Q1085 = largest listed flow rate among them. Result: 4.299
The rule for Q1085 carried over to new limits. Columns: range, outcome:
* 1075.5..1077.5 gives 4.335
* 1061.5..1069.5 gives 6.168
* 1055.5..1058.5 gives 5.701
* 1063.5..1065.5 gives 5.651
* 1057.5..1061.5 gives 6.169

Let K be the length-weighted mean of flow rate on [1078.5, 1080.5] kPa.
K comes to 4.04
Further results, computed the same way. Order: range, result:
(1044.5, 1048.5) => 5.69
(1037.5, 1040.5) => 5.42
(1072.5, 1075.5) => 4.49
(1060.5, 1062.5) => 5.74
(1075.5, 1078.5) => 4.43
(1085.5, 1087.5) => 4.06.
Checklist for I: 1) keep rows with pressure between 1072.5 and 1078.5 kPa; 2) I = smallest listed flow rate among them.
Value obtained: 4.302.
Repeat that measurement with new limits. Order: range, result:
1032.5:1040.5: 5.161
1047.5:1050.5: 5.491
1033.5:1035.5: 5.417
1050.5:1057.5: 4.919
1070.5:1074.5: 4.432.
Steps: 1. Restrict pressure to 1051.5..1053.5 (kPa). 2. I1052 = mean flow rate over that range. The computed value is 5.12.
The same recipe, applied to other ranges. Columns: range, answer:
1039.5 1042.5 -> 5.41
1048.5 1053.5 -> 5.4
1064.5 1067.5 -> 5.49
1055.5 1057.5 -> 5.39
